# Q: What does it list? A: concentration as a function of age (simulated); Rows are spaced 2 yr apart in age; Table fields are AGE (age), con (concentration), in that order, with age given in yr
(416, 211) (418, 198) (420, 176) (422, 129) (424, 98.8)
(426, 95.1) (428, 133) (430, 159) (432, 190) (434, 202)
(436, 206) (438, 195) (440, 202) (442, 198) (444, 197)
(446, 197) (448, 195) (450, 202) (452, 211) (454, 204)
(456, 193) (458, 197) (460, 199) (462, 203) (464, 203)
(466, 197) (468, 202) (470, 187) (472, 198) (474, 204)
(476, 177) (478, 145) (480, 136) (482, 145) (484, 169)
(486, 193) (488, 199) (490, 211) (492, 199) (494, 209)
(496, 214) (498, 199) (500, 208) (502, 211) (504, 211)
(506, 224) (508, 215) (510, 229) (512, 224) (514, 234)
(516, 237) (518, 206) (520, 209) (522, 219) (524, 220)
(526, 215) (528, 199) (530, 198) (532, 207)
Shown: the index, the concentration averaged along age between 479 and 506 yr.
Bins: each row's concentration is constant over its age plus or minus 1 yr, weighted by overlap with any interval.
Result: 194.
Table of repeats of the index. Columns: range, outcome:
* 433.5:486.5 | 191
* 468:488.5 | 176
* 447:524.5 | 201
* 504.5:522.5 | 222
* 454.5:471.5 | 198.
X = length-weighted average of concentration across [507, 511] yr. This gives 222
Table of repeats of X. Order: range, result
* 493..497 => 212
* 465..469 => 200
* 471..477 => 193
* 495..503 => 208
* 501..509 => 215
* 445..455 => 202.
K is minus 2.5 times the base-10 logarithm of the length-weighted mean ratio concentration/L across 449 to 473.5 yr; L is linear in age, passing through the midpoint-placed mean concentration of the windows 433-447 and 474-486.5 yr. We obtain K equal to -0.11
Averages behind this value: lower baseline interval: 200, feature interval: 200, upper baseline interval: 163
